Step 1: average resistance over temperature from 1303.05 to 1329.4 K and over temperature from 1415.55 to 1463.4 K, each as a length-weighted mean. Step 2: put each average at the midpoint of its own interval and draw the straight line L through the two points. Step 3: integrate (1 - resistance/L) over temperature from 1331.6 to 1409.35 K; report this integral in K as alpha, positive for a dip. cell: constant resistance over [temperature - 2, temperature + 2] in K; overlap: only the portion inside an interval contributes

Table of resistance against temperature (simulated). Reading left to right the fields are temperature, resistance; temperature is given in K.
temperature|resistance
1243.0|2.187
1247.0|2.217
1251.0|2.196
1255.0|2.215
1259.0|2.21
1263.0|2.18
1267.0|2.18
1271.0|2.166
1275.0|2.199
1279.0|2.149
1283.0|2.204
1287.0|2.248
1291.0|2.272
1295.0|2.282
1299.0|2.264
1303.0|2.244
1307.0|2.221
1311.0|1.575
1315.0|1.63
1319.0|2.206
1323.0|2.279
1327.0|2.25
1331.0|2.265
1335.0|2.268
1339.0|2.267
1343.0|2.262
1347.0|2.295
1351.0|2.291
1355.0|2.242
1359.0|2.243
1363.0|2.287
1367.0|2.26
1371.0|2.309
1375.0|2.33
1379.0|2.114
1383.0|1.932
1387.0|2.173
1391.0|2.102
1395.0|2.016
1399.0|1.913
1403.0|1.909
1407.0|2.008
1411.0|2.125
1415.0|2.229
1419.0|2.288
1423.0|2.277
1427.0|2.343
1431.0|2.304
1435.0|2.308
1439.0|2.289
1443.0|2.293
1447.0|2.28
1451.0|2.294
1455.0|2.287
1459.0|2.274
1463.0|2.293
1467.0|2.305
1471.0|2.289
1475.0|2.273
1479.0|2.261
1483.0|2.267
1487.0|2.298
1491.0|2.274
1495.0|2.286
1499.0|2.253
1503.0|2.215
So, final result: -0.7 K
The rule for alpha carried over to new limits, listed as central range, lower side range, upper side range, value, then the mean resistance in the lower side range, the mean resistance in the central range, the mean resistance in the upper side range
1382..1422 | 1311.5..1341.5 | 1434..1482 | 2.62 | 2.14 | 2.08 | 2.29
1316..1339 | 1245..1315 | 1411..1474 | -0.31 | 2.16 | 2.23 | 2.28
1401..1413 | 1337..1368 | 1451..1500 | 1.37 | 2.27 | 2.01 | 2.28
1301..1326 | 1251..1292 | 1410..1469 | 2.09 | 2.2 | 2.03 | 2.28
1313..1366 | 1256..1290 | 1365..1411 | -1.90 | 2.2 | 2.22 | 2.1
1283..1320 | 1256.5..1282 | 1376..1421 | 0.86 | 2.18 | 2.11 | 2.08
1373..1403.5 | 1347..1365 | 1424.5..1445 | 2.88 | 2.27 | 2.07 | 2.31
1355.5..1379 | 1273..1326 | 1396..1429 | -1.47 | 2.14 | 2.27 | 2.13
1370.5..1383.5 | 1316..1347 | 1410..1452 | 0.43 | 2.24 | 2.18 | 2.28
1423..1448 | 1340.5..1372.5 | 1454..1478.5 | -0.22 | 2.27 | 2.3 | 2.29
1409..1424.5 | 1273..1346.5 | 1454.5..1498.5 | 0.10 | 2.17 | 2.23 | 2.28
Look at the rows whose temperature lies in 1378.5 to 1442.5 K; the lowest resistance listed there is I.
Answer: 1.909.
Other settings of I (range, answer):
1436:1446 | 2.289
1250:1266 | 2.18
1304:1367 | 1.575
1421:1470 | 2.274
